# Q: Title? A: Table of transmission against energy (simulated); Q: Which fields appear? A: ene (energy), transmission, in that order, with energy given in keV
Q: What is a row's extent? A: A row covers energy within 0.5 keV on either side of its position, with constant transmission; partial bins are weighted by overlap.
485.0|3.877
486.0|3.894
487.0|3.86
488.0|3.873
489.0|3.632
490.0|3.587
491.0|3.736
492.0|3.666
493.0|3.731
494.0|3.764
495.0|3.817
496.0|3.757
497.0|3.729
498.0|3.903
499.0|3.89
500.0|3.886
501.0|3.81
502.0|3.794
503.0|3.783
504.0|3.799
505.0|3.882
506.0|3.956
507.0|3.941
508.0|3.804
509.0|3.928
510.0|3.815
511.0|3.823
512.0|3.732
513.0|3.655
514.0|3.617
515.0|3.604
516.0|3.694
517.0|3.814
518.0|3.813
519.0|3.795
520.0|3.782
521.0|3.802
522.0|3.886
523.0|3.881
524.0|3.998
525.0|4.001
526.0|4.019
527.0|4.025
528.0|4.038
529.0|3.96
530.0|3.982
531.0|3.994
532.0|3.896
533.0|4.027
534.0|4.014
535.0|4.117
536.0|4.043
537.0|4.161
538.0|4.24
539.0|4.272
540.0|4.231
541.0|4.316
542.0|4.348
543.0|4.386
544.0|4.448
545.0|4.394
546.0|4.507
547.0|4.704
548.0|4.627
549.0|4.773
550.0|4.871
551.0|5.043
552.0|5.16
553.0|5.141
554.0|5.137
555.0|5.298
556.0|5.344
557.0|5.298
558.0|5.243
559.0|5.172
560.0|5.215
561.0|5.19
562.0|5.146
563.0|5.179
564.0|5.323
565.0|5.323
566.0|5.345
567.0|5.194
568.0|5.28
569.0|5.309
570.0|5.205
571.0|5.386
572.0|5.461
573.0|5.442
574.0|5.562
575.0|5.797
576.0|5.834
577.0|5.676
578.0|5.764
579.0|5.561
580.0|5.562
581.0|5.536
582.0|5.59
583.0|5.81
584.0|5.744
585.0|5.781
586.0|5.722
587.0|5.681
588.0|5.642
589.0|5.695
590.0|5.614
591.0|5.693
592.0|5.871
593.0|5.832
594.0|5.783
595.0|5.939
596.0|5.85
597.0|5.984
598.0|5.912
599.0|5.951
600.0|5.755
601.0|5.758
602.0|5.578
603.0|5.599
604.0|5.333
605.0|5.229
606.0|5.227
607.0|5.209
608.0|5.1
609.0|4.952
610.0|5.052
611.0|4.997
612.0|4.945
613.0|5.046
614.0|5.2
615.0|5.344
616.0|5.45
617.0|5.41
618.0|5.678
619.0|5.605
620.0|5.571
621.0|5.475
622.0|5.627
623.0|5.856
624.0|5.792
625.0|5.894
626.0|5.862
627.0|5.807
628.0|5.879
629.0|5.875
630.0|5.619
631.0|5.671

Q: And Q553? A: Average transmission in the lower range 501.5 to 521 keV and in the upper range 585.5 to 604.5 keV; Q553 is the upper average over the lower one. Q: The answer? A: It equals 1.52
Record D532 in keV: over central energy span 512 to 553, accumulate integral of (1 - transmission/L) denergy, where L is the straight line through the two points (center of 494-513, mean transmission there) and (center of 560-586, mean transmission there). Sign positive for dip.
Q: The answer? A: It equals 3.35 keV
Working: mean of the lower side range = 3.83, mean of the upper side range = 5.48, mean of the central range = 4.16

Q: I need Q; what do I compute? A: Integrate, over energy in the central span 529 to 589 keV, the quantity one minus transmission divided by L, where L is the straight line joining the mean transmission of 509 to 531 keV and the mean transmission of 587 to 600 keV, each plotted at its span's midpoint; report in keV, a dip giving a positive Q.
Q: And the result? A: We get -1.5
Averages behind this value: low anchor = 3.85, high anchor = 5.81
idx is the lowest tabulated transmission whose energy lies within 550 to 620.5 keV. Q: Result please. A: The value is 4.871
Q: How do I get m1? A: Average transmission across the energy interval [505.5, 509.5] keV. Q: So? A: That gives 3.91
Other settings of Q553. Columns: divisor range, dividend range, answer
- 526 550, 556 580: 1.27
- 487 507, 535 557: 1.22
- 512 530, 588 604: 1.50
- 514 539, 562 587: 1.40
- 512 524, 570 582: 1.48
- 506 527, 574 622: 1.45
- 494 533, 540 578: 1.33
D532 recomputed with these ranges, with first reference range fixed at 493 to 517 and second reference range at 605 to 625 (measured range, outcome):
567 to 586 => -3.0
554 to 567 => -1.9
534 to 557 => -1.3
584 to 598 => -2.1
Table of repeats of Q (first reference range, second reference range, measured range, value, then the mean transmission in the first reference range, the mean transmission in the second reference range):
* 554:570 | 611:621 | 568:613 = -2.2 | 5.25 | 5.35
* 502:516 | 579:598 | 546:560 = -0.5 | 3.79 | 5.74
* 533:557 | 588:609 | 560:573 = -0.7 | 4.59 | 5.63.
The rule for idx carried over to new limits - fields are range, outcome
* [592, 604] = 5.333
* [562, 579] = 5.146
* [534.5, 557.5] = 4.043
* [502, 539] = 3.604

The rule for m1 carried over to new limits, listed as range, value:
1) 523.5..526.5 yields 4.01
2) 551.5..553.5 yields 5.15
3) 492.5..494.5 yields 3.75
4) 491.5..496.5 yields 3.75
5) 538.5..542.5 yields 4.29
